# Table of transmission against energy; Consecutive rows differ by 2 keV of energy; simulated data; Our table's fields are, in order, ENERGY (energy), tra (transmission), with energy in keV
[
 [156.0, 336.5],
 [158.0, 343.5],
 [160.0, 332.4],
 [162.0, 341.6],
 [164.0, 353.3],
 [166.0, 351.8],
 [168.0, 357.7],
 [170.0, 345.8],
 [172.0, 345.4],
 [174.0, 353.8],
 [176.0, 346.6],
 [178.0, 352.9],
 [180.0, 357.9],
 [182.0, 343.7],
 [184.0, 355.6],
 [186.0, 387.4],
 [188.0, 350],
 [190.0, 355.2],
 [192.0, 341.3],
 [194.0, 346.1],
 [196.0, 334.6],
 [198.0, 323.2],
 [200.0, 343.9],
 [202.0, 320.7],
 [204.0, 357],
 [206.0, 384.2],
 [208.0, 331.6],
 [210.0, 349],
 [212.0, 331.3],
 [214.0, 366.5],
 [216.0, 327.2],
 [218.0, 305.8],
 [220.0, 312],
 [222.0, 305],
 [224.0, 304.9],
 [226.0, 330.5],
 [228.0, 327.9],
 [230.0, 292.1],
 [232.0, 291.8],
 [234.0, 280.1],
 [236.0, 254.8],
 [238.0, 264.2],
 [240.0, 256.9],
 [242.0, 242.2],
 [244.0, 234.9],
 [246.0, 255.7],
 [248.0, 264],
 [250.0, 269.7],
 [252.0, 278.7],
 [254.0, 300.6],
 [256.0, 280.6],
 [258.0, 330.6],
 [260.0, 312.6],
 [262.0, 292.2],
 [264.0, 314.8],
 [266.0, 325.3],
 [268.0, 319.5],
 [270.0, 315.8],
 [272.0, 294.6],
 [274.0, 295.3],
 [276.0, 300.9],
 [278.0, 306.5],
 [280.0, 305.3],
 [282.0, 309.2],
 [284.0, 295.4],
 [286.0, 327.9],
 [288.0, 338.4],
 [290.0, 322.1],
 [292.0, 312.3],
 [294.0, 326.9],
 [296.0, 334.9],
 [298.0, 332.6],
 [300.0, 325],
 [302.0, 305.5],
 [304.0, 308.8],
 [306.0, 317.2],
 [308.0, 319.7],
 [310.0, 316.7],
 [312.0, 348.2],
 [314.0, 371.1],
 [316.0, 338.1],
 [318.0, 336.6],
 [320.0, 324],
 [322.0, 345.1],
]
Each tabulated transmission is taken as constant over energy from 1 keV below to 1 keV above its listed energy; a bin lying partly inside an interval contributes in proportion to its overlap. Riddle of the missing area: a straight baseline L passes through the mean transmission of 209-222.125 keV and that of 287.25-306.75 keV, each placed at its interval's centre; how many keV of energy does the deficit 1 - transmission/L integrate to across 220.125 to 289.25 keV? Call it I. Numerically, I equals 6.58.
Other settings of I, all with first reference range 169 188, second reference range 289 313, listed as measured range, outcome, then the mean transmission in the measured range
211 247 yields 5.04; 294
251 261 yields 1.00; 301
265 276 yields 0.70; 309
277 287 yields 0.57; 309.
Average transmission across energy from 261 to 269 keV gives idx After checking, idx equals 313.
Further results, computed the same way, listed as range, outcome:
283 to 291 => 321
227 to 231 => 310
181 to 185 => 350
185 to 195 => 356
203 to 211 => 355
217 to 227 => 312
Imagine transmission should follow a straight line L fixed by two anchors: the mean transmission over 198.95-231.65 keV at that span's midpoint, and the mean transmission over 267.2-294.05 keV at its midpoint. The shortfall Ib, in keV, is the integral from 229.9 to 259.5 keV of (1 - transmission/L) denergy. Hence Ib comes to 4.4 keV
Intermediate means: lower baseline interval 330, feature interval 273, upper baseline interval 312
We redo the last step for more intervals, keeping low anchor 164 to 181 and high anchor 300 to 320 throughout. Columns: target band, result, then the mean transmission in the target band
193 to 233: 1.81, 329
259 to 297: 2.37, 313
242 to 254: 2.71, 262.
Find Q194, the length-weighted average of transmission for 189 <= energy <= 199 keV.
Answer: 340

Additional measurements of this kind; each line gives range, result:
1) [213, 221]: 328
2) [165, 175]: 351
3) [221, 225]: 305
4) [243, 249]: 252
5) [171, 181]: 351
